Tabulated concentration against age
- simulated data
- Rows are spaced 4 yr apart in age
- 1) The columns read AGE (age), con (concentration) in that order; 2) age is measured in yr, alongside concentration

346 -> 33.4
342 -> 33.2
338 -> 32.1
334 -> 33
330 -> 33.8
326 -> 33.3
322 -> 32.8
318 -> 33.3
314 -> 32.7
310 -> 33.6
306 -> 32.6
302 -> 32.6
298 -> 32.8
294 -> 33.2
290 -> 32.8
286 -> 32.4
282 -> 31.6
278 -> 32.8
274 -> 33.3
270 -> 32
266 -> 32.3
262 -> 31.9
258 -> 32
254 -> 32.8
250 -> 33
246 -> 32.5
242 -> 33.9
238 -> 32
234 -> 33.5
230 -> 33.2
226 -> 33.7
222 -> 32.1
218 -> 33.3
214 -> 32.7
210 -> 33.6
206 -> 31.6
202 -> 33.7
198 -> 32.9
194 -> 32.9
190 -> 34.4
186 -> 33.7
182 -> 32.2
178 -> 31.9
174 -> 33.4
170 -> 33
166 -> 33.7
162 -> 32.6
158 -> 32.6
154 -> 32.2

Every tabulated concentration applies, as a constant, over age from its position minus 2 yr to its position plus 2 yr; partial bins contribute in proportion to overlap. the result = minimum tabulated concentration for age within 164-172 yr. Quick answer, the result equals 33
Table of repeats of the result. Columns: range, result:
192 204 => 32.9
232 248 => 32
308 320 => 32.7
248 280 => 31.9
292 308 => 32.6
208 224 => 32.1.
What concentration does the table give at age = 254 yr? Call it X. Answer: 32.8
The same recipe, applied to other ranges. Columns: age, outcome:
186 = 33.7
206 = 31.6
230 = 33.2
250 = 33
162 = 32.6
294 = 33.2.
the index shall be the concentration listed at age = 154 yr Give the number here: 32.2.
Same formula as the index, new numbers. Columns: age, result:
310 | 33.6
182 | 32.2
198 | 32.9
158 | 32.6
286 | 32.4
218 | 33.3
